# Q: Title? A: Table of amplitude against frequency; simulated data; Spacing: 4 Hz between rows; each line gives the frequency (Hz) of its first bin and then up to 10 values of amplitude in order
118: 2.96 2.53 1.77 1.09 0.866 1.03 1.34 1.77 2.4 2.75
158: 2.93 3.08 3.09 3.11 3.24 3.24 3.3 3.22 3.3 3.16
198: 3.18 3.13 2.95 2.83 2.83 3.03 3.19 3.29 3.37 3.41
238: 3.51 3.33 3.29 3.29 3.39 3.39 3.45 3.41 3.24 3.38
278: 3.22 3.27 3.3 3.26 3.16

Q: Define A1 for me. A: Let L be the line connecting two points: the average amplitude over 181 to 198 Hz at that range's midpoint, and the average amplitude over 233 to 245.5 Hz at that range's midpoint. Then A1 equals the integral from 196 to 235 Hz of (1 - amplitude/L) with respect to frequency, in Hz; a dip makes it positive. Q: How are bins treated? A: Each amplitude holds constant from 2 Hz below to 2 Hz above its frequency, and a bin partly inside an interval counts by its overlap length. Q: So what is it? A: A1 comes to 2.5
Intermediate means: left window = 3.23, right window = 3.4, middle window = 3.11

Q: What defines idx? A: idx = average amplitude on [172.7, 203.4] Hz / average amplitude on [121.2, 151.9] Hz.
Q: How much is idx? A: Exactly 2.07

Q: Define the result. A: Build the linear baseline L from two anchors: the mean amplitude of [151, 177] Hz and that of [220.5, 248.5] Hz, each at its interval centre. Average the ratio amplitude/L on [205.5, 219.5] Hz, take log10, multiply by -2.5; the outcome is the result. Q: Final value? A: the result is 0.12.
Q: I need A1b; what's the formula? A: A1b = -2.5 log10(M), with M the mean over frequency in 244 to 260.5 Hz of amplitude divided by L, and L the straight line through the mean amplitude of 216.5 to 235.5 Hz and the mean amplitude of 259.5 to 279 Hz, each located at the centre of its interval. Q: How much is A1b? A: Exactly -0.01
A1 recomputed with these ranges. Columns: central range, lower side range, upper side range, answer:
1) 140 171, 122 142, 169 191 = -3.2 Hz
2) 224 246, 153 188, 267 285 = -1.0 Hz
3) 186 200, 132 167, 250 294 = -3.7 Hz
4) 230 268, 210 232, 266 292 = -2.2 Hz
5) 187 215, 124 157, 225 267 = -4.6 Hz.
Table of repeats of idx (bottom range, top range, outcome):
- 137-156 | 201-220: 1.55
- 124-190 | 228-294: 1.38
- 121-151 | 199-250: 2.07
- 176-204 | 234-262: 1.05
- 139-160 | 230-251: 1.55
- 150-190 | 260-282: 1.08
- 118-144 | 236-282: 2.16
